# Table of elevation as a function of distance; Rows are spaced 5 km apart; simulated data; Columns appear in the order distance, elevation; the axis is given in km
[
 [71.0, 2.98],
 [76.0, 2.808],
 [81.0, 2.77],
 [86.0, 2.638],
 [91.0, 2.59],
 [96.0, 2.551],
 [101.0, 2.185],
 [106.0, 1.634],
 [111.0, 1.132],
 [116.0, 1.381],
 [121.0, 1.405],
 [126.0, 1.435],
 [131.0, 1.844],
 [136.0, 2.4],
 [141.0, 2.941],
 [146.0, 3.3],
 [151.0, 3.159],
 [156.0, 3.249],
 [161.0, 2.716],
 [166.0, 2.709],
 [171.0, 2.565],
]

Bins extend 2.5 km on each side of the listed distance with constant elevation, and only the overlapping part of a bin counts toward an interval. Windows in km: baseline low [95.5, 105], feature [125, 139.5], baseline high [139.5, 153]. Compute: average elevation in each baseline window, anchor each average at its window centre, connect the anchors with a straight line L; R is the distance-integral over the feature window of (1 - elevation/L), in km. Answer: 4.36 km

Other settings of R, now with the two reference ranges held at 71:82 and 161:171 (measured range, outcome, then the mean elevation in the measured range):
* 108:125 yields 8.83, 1.33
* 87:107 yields 3.46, 2.32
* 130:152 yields -0.34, 2.76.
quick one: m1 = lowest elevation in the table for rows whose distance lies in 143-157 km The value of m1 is 3.159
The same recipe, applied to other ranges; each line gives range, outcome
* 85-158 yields 1.132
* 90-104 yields 2.185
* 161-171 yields 2.565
